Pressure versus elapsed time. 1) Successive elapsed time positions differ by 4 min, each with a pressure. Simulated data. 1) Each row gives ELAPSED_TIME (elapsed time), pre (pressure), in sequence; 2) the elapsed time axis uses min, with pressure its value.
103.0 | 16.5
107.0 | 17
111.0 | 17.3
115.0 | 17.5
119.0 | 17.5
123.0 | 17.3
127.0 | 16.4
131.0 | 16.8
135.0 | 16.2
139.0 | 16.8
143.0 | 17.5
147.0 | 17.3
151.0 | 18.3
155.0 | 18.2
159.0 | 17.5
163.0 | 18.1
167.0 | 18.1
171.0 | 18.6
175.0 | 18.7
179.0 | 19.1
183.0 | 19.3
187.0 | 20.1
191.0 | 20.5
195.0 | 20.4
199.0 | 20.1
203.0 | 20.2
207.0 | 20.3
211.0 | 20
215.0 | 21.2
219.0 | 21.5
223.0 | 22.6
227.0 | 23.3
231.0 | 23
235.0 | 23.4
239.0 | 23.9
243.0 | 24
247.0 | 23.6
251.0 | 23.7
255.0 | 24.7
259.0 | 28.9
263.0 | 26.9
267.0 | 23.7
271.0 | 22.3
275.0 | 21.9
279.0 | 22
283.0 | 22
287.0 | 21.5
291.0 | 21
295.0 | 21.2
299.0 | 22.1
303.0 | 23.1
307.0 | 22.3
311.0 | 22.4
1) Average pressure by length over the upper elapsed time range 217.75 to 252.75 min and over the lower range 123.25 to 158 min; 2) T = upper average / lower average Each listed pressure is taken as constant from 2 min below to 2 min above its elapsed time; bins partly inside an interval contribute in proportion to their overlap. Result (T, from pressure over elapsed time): 1.35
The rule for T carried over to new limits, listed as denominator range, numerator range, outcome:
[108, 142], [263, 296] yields 1.31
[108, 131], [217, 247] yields 1.35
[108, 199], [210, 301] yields 1.27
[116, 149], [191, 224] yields 1.22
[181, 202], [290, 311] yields 1.10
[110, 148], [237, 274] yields 1.44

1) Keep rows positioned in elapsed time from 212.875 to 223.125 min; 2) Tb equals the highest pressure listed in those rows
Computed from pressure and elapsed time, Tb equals 22.6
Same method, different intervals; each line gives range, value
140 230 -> 23.3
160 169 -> 18.1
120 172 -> 18.6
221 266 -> 28.9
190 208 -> 20.5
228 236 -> 23.4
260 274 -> 26.9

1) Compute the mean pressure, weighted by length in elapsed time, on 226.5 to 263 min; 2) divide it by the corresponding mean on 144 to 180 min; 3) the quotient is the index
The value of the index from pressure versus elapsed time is 1.35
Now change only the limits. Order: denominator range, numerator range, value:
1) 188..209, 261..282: 1.15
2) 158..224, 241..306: 1.18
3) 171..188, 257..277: 1.29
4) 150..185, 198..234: 1.16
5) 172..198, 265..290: 1.13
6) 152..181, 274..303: 1.19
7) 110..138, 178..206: 1.18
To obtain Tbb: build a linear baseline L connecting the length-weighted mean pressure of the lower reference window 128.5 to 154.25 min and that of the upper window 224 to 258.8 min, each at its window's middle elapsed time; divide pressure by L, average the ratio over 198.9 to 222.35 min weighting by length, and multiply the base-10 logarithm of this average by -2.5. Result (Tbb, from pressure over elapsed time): 0.059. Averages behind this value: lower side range 17.2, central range 20.7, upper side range 23.9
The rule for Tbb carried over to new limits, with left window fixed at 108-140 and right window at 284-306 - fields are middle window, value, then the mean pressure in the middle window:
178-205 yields -0.061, 20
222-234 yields -0.158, 23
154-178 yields -0.004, 18.2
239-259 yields -0.192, 24.5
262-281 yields -0.100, 23.2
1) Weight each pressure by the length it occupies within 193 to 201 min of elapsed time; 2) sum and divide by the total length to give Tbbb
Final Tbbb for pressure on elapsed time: 20.2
